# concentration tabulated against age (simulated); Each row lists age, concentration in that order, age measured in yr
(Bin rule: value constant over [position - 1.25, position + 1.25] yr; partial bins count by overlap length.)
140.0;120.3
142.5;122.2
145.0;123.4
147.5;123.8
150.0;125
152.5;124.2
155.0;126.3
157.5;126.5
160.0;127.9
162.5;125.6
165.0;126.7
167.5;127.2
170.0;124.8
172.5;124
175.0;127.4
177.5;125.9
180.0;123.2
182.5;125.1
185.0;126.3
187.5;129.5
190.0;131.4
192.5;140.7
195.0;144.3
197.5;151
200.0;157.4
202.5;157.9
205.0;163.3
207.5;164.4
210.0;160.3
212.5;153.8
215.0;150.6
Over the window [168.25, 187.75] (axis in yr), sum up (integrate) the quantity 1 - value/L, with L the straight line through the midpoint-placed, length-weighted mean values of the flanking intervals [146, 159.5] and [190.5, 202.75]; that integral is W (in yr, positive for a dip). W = 1.82 yr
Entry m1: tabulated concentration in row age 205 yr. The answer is 163.3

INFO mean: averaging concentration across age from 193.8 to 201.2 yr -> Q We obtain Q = 151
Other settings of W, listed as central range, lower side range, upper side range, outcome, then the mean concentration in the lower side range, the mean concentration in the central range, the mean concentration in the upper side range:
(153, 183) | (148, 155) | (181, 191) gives 0.10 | 125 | 126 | 128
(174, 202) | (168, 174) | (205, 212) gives 1.24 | 125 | 135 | 162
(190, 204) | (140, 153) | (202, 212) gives 0.56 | 123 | 149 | 161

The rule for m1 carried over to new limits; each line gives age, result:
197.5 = 151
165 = 126.7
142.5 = 122.2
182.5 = 125.1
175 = 127.4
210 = 160.3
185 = 126.3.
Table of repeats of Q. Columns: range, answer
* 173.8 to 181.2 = 126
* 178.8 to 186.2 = 125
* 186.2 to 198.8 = 139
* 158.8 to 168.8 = 127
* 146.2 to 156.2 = 125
